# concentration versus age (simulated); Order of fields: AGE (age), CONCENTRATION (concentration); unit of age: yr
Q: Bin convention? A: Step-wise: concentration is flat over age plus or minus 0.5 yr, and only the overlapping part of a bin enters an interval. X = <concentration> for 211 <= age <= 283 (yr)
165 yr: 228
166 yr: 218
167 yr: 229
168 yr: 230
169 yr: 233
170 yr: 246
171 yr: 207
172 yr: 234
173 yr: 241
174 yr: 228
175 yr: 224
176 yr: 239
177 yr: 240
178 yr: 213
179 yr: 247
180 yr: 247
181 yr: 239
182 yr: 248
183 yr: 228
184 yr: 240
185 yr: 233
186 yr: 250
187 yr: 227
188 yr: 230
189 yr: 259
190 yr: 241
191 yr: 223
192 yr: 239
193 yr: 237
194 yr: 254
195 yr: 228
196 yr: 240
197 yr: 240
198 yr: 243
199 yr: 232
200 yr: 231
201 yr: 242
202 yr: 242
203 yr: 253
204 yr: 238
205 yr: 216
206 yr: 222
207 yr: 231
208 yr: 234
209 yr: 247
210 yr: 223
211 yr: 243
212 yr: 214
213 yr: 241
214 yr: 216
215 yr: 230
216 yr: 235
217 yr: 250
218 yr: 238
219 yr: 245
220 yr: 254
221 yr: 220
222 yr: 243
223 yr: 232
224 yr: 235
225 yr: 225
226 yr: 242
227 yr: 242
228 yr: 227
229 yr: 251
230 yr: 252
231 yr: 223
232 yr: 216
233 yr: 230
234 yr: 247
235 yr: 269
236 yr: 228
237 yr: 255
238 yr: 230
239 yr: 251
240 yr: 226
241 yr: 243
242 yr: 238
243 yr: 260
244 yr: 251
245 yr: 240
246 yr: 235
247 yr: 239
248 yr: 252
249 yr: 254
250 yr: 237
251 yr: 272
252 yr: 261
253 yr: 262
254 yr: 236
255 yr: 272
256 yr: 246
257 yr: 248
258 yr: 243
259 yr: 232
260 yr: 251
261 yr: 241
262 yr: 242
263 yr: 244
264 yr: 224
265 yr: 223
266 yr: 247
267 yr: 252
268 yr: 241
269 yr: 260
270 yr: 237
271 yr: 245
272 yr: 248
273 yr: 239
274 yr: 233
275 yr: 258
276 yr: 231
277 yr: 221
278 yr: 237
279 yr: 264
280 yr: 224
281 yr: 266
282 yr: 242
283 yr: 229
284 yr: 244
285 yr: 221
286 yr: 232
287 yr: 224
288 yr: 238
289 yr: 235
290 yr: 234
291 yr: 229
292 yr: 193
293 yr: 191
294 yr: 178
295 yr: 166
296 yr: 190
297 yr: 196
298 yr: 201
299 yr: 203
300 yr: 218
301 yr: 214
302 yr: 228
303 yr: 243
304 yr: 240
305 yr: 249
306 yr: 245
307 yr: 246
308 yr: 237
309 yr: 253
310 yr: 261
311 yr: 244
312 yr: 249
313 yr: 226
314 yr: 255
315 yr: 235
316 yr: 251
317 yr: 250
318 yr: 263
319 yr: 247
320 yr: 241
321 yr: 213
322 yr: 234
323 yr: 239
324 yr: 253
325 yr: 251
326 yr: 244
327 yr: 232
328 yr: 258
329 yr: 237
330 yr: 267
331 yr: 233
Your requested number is 242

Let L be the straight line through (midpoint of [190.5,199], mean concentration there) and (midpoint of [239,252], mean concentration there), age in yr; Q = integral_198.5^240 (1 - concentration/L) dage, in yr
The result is 0.9 yr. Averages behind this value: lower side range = 238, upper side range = 246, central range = 236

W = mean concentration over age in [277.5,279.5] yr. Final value 250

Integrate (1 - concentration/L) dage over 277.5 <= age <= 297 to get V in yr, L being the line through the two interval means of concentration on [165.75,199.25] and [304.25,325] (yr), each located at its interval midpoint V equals 1.6 yr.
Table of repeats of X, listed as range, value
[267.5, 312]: 230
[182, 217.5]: 236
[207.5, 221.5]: 235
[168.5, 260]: 239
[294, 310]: 222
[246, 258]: 252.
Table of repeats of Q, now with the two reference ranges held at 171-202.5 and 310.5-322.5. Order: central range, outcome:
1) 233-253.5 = -0.7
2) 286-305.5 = 2.2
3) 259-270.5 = -0.1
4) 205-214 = 0.3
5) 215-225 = 0.0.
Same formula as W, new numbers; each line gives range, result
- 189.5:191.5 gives 232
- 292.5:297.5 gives 184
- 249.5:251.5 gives 254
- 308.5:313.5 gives 247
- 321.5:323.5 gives 236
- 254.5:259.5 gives 248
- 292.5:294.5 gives 184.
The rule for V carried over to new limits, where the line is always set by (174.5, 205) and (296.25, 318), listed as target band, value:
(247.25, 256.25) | -0.7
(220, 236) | 0.0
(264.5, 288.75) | -0.4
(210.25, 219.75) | 0.1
